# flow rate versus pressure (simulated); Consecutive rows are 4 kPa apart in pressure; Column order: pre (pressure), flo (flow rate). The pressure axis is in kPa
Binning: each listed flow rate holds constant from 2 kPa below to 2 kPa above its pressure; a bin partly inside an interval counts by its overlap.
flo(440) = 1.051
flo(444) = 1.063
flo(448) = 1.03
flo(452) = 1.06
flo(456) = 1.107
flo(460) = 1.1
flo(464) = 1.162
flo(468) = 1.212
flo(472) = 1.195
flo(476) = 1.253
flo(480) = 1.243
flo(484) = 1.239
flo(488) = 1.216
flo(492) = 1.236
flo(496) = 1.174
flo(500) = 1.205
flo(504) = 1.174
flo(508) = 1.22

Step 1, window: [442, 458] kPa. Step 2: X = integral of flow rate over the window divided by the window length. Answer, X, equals 1.06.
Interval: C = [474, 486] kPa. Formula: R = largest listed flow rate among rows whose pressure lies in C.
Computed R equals 1.253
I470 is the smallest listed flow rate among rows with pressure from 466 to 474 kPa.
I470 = 1.195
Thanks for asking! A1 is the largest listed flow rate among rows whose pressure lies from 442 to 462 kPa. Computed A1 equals 1.107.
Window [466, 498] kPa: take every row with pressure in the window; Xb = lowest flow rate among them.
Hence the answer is 1.174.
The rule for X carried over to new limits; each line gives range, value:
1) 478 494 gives 1.23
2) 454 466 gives 1.12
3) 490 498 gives 1.21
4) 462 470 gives 1.19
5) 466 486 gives 1.23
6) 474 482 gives 1.25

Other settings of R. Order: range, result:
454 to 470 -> 1.212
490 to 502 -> 1.236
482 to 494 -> 1.239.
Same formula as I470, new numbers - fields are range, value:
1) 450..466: 1.06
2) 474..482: 1.243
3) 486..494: 1.216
